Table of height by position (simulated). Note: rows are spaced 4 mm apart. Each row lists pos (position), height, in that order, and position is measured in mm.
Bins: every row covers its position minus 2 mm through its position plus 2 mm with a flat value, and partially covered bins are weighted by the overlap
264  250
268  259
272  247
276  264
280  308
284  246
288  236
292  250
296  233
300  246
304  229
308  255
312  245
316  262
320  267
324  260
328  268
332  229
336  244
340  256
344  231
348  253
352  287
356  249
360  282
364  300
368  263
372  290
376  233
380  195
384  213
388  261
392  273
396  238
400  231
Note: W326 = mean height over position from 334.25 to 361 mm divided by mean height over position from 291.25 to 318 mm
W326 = 1.0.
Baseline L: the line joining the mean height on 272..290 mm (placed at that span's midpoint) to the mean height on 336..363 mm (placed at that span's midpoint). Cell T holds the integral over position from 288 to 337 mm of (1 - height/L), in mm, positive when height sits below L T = 2.31 mm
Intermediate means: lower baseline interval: 262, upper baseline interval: 260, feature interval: 249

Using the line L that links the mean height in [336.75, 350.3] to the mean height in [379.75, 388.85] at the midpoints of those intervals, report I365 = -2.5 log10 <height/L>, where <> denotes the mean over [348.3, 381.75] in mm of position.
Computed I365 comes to -0.12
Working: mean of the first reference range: 247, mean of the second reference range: 224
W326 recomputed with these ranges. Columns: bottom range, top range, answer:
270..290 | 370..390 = 0.92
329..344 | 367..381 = 1.02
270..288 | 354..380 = 1.00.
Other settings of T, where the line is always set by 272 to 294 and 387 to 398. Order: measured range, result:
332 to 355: 0.57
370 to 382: 0.84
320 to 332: -0.01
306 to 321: 0.13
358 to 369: -1.10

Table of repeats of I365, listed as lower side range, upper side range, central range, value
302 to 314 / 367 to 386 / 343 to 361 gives -0.09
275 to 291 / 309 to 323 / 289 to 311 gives 0.08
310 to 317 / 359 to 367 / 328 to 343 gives 0.10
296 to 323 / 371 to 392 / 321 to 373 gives -0.08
